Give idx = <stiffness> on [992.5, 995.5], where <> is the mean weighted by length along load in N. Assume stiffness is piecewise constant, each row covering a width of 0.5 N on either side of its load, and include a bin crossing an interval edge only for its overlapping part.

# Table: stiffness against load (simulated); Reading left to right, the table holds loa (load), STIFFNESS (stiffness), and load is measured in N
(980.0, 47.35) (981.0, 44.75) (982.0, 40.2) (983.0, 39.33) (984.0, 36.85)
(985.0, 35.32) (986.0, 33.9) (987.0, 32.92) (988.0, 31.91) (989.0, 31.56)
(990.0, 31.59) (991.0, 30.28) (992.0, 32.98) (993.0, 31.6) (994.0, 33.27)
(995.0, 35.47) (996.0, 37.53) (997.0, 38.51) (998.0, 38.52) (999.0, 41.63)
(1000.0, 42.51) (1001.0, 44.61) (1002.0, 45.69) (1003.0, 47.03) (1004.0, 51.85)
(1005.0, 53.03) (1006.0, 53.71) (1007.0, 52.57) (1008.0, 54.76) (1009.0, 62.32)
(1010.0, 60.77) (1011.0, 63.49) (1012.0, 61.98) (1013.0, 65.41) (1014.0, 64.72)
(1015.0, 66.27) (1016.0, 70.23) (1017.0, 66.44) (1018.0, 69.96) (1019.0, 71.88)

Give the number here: 33.4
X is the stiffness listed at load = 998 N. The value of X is 38.52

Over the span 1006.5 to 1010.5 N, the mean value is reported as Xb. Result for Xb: 57.6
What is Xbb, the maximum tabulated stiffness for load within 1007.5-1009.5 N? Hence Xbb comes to 62.32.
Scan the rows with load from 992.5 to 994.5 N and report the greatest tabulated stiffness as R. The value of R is 33.27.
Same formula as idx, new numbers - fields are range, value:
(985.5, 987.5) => 33.4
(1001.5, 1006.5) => 50.3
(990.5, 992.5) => 31.6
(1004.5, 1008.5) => 53.5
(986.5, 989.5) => 32.1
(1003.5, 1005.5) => 52.4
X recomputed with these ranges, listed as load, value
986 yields 33.9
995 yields 35.47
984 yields 36.85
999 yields 41.63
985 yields 35.32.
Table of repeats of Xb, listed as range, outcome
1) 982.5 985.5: 37.2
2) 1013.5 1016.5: 67.1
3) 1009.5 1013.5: 62.9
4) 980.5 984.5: 40.3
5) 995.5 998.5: 38.2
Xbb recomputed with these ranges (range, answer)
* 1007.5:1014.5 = 65.41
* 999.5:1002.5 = 45.69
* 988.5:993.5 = 32.98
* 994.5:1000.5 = 42.51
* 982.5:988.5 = 39.33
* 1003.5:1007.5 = 53.71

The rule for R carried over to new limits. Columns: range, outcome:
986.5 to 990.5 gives 32.92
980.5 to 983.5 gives 44.75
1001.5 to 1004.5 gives 51.85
